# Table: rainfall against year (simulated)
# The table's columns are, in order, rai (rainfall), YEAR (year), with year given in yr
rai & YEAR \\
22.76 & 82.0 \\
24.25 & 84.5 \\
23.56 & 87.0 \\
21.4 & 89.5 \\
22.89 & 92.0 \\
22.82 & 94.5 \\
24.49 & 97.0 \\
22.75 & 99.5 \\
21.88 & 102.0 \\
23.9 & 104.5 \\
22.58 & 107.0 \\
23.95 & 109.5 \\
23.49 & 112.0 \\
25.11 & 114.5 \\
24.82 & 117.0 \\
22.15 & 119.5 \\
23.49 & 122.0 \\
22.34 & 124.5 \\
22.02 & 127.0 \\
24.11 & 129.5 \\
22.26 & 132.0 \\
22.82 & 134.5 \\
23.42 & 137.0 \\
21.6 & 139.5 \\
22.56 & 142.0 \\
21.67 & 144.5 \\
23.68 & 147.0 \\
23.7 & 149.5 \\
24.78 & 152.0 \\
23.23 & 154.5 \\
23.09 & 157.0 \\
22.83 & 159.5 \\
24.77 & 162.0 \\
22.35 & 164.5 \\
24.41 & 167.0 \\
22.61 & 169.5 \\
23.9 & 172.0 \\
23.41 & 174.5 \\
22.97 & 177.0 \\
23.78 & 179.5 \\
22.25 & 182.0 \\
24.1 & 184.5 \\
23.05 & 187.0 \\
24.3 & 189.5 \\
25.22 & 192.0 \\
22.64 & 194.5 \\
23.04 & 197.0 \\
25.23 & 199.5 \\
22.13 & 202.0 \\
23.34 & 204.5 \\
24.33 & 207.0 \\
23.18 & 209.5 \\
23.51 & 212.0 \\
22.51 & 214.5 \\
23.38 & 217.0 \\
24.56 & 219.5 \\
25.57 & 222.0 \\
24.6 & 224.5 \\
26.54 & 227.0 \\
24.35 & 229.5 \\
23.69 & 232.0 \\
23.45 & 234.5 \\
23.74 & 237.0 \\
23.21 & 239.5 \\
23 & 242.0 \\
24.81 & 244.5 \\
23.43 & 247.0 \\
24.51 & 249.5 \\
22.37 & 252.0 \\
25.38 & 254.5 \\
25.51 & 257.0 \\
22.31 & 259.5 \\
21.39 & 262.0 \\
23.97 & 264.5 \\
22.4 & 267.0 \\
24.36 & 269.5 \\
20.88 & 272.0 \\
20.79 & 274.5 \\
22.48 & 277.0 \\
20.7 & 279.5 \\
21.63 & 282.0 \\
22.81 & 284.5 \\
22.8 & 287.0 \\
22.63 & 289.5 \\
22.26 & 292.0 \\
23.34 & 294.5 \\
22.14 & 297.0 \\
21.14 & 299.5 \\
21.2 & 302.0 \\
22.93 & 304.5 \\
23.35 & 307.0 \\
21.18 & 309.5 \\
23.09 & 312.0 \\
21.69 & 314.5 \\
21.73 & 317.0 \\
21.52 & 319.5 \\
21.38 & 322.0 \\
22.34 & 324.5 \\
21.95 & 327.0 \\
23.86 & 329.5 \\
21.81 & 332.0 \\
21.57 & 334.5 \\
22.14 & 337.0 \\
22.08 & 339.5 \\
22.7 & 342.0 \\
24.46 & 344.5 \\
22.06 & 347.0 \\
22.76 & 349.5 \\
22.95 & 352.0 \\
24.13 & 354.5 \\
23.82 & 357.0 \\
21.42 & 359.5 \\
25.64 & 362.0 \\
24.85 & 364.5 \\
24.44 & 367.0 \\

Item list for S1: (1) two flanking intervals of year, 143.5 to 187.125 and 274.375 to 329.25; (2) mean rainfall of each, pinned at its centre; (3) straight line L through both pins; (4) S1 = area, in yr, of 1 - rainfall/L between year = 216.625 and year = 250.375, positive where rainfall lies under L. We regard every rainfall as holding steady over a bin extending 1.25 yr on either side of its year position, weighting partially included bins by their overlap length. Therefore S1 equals -2.2 yr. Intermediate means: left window 23.4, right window 22.1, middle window 24.2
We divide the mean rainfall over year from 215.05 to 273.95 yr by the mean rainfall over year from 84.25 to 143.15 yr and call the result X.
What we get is 1.03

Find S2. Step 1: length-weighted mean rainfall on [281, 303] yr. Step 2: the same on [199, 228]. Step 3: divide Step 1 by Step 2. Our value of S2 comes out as 0.9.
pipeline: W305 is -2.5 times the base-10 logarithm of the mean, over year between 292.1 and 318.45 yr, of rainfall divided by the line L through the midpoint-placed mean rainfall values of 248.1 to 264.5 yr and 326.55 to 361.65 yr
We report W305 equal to 0.05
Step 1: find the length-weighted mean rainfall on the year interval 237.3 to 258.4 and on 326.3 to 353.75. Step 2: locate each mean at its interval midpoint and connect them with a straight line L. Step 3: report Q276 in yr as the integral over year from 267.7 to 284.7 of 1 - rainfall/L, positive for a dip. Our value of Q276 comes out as 1.2 yr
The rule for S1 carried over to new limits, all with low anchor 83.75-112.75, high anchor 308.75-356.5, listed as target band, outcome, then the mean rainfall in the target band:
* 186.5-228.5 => -2.1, 24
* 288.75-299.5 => 0.1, 22.4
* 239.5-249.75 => -0.5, 23.8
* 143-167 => -0.4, 23.4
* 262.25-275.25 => 0.1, 22.5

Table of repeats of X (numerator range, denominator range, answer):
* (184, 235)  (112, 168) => 1.03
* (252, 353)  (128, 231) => 0.95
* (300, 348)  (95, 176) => 0.96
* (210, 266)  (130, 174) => 1.03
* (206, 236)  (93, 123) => 1.03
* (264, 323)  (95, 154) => 0.96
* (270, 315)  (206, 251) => 0.92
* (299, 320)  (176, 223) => 0.93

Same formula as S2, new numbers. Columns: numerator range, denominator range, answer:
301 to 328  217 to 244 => 0.91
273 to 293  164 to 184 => 0.94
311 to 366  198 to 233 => 0.94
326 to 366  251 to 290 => 1.02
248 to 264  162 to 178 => 1.01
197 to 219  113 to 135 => 1.01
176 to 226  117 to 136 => 1.04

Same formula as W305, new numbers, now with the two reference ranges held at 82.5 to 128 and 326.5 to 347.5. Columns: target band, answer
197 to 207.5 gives -0.032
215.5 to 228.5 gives -0.091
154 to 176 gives -0.017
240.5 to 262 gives -0.045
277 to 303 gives 0.029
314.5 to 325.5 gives 0.043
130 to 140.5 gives 0.022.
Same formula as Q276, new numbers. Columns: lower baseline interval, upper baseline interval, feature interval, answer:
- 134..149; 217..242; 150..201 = -0.66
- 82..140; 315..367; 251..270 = -0.44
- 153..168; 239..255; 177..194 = -0.09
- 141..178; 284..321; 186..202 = -0.50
